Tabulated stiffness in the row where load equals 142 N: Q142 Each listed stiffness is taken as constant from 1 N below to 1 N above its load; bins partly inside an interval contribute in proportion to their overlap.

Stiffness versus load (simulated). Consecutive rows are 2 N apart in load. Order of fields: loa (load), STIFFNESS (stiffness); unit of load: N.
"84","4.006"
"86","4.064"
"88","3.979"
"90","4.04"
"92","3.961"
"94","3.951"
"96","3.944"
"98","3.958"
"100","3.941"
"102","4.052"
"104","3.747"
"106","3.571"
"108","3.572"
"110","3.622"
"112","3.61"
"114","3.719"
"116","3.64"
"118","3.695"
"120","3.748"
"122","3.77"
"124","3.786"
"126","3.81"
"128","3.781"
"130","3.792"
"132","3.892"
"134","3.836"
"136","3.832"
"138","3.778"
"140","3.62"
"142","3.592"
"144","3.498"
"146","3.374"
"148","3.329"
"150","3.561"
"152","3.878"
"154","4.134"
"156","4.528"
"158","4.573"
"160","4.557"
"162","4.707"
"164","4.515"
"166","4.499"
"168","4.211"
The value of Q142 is 3.592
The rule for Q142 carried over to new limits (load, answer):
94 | 3.951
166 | 4.499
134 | 3.836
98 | 3.958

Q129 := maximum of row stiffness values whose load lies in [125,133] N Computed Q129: 3.892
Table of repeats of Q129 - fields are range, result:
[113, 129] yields 3.81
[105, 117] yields 3.719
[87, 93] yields 4.04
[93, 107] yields 4.052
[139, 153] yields 3.878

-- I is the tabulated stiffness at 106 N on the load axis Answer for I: 3.571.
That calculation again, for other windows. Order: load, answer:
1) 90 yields 4.04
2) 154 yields 4.134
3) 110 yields 3.622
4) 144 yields 3.498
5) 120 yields 3.748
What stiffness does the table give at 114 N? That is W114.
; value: 3.719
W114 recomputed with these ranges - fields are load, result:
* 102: 4.052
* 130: 3.792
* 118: 3.695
